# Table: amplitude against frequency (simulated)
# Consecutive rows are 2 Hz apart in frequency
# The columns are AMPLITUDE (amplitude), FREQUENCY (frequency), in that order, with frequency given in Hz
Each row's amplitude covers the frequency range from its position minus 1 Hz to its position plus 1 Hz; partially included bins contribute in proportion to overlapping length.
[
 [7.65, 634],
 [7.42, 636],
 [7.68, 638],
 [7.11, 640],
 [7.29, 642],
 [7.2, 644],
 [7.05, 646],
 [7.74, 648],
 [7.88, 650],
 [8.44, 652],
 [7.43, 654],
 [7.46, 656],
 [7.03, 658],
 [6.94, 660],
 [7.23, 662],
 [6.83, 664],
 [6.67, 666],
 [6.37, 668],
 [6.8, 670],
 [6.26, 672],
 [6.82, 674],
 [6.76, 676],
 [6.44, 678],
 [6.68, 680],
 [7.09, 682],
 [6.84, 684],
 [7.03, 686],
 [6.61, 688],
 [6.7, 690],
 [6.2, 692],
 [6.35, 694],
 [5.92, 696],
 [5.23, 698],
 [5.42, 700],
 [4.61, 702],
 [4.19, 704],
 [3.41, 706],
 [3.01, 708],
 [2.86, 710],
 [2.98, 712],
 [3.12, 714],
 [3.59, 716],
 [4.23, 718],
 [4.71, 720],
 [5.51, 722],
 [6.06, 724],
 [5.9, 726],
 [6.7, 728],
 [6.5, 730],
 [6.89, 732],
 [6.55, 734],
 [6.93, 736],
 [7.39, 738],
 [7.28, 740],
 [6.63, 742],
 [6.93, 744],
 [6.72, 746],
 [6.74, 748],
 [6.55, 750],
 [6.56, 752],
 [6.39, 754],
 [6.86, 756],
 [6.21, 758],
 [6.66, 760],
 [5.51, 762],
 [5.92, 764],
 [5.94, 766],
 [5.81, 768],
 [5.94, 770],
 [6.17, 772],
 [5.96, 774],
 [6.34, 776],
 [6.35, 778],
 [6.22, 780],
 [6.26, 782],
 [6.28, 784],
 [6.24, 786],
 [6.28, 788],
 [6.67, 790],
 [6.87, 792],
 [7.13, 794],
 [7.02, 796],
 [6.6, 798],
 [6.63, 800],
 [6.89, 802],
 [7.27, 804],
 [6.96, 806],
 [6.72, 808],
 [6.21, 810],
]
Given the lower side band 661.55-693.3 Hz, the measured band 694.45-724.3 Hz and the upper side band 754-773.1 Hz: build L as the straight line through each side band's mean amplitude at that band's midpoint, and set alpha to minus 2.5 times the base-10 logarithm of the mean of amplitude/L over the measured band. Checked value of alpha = 0.441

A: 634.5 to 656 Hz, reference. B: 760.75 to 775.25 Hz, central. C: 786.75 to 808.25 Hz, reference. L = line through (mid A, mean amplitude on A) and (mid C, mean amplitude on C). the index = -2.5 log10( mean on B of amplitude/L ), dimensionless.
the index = 0.18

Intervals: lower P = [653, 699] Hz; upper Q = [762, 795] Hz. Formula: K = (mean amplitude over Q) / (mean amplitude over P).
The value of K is 0.94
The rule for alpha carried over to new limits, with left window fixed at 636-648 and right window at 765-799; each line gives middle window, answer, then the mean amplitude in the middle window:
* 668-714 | 0.241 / 5.61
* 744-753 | -0.014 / 6.67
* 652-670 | 0.019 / 7.06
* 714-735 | 0.213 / 5.54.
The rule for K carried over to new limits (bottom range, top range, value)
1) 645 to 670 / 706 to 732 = 0.64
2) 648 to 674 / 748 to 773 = 0.87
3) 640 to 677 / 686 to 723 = 0.67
